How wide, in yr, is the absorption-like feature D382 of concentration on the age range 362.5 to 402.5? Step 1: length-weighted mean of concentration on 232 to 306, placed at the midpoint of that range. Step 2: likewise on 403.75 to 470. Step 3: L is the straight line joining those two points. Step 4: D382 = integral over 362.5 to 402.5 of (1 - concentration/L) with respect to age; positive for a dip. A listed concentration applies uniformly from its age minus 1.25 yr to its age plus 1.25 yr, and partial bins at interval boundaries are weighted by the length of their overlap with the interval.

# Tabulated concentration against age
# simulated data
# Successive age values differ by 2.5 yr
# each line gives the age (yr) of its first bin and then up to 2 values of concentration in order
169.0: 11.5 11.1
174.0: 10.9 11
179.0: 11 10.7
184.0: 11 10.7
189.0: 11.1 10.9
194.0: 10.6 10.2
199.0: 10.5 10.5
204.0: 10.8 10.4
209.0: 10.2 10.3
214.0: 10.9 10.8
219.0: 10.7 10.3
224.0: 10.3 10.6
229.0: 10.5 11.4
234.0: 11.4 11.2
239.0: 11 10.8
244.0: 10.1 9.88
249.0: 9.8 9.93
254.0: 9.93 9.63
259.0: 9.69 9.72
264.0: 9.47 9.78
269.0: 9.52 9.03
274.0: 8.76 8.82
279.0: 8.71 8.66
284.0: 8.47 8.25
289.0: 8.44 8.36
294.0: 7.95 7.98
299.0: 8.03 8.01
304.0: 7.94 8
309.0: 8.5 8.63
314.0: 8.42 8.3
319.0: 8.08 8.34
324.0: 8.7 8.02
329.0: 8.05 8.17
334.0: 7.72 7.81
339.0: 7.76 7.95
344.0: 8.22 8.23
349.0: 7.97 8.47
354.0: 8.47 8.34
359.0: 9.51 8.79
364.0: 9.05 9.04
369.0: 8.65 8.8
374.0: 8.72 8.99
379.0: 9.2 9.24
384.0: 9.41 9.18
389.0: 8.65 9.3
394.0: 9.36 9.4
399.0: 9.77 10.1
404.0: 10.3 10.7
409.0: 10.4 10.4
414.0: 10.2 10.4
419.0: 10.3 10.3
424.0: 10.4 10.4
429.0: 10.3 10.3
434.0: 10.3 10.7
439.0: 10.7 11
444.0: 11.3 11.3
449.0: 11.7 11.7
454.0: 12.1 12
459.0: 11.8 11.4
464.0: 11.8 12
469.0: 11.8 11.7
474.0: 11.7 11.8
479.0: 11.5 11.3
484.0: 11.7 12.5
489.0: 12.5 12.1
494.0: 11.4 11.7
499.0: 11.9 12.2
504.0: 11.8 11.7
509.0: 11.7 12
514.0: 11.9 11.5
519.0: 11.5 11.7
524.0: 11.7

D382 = 4.8 yr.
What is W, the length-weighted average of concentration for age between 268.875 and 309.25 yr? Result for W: 8.41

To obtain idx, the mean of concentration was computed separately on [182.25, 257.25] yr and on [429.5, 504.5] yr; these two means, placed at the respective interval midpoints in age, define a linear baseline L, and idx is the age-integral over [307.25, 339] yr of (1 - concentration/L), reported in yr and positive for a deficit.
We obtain 8.02 yr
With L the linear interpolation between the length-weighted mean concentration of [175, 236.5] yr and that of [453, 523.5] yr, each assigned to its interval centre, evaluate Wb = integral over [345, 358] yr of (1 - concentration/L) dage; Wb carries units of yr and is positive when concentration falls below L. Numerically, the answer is 3.4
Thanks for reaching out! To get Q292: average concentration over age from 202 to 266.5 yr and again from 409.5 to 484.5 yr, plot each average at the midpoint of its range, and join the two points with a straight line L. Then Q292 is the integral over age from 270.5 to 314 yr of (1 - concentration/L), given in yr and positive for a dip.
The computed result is 9.0 yr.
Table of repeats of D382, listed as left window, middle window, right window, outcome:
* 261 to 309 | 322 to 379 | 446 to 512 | 7.3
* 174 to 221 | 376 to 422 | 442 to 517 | 6.8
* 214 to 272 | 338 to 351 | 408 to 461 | 3.1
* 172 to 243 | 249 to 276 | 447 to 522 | 3.5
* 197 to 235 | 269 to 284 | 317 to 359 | 0.9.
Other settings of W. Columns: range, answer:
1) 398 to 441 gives 10.4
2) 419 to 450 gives 10.7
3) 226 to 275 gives 10.1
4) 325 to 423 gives 9.06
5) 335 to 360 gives 8.26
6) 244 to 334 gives 8.75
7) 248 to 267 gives 9.74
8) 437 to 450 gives 11.2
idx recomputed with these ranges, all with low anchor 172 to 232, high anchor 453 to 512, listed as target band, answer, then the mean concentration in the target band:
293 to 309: 4.4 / 8.03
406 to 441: 3.5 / 10.4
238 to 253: 0.9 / 10.2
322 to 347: 7.0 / 8.07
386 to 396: 2.0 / 9.14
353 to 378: 5.5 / 8.84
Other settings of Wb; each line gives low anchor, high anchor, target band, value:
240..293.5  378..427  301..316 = 1.9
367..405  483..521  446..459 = -1.2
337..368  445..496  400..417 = -0.5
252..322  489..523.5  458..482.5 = -0.8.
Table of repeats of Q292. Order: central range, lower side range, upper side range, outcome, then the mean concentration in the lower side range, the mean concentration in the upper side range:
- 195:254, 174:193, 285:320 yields -3.3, 10.9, 8.21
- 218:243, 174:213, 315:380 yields -1.7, 10.7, 8.43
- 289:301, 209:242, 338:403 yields 2.1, 10.8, 8.88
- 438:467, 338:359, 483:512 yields -2.0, 8.26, 11.9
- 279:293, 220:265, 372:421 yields 2.3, 10.3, 9.68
